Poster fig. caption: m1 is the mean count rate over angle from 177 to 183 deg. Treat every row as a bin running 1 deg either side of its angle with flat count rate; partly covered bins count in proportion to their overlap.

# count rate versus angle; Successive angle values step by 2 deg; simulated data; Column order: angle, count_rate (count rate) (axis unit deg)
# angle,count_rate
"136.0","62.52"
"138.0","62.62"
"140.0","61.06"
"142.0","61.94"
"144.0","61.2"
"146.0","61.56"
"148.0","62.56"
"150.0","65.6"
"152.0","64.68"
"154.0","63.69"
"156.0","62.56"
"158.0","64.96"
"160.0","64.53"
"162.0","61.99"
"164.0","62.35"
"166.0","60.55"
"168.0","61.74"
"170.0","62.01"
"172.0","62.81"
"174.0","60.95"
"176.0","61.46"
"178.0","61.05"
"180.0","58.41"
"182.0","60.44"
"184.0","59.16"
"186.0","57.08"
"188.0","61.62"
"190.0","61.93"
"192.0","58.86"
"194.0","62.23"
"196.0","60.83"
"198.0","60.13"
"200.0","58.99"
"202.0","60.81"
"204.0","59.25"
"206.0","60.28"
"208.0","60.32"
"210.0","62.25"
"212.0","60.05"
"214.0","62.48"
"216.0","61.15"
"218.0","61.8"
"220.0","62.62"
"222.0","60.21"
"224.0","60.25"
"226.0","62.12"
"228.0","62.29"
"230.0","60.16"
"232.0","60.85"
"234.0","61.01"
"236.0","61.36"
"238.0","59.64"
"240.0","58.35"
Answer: 60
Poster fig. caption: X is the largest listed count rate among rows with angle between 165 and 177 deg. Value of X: 62.81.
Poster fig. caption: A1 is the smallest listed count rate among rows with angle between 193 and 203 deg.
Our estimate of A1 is 58.99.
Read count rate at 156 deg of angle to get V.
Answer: 62.56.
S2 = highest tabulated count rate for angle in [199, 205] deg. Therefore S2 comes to 60.81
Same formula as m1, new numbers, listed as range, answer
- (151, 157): 63.6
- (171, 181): 60.9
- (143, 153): 63.1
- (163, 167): 61.5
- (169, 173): 62.4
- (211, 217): 61.2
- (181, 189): 59.6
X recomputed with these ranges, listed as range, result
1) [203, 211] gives 62.25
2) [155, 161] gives 64.96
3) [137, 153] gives 65.6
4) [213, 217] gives 62.48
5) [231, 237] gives 61.36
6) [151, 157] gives 64.68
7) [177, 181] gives 61.05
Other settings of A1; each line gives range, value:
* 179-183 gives 58.41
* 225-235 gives 60.16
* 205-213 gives 60.05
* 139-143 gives 61.06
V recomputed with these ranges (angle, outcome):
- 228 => 62.29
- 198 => 60.13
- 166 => 60.55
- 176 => 61.46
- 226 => 62.12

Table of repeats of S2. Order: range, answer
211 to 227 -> 62.62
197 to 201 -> 60.13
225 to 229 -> 62.29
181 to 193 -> 61.93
